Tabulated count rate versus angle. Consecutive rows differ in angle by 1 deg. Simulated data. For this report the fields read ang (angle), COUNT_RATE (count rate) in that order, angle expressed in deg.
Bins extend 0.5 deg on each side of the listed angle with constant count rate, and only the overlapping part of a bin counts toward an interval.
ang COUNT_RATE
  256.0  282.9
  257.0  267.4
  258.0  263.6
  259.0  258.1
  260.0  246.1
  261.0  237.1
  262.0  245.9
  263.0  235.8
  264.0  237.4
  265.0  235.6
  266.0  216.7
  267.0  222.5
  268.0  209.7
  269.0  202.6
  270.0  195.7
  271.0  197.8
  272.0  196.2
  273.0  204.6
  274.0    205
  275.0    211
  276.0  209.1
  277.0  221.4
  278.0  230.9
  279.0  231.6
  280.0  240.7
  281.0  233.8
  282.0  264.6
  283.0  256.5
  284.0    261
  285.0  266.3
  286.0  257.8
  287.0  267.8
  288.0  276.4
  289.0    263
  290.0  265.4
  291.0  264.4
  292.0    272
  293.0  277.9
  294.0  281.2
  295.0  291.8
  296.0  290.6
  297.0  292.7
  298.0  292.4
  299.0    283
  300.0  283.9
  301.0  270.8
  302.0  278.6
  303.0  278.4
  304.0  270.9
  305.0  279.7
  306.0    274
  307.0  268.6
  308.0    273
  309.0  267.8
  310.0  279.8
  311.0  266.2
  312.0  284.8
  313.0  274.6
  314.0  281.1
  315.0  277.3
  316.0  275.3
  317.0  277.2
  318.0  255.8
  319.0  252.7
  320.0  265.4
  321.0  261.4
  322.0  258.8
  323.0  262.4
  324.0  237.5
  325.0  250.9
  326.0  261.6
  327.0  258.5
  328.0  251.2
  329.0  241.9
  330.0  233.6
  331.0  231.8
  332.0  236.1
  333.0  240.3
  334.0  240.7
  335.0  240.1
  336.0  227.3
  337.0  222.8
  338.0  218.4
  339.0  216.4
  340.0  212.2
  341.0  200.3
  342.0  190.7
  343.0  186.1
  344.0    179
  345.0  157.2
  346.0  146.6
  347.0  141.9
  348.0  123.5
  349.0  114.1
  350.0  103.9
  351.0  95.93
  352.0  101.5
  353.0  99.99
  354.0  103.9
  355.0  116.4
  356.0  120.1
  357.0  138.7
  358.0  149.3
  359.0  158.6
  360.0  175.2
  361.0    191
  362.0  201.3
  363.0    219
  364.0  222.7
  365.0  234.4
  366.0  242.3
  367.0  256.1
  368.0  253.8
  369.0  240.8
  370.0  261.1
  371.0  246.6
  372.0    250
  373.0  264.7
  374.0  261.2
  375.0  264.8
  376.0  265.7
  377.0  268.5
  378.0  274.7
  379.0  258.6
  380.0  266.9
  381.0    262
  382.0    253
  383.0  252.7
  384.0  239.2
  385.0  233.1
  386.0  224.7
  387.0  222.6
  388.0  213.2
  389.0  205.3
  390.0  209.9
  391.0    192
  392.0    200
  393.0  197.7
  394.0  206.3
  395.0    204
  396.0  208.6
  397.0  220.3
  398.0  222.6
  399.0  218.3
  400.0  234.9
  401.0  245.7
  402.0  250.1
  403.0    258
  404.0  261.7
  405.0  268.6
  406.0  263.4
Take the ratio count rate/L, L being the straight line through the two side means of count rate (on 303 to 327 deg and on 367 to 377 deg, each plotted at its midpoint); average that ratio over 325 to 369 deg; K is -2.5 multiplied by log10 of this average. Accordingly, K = 0.34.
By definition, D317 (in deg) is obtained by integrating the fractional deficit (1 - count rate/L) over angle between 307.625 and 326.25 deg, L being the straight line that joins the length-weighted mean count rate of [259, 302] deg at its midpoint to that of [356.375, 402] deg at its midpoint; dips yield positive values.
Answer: -2.1 deg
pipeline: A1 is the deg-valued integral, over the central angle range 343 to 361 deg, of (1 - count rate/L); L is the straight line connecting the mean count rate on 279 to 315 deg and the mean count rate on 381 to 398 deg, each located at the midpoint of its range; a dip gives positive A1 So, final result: 8.0 deg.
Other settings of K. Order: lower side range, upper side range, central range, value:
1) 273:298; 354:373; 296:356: 0.012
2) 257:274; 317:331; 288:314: -0.145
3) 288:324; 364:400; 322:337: 0.080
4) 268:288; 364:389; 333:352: 0.332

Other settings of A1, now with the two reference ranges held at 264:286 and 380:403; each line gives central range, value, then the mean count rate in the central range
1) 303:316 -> -2.9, 275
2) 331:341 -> -0.1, 227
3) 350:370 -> 4.4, 175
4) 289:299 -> -2.4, 280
